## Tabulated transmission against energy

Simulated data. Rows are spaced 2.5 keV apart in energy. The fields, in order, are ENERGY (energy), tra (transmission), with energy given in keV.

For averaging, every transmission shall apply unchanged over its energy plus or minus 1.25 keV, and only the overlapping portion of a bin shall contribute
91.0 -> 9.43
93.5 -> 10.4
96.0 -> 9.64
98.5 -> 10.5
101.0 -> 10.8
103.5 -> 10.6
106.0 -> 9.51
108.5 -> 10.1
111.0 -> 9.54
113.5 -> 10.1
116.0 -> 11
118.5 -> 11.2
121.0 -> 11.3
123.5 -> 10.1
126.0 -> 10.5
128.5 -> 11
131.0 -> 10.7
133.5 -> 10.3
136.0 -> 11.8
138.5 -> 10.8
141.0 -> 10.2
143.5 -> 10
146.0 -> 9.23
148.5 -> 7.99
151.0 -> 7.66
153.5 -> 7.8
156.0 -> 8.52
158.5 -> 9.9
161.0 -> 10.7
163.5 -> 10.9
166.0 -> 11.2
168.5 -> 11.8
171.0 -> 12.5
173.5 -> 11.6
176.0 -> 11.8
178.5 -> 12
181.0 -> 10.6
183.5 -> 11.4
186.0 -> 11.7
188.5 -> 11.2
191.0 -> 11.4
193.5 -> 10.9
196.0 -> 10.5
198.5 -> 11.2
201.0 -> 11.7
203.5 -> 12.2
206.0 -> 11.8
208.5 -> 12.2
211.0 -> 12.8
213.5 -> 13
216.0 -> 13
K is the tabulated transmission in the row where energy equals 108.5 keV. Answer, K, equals 10.1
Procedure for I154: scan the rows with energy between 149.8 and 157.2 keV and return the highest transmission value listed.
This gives 8.52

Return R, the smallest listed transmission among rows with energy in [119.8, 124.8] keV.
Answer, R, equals 10.1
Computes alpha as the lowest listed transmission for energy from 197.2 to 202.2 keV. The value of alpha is 11.2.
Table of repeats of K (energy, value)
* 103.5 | 10.6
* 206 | 11.8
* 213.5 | 13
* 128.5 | 11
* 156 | 8.52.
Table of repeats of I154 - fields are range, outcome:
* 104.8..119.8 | 11.2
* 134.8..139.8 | 11.8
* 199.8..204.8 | 12.2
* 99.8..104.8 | 10.8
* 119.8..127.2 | 11.3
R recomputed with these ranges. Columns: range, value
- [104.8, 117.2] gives 9.51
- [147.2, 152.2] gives 7.66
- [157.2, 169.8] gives 9.9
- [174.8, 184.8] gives 10.6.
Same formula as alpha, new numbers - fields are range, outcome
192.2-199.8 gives 10.5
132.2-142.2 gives 10.2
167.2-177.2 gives 11.6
